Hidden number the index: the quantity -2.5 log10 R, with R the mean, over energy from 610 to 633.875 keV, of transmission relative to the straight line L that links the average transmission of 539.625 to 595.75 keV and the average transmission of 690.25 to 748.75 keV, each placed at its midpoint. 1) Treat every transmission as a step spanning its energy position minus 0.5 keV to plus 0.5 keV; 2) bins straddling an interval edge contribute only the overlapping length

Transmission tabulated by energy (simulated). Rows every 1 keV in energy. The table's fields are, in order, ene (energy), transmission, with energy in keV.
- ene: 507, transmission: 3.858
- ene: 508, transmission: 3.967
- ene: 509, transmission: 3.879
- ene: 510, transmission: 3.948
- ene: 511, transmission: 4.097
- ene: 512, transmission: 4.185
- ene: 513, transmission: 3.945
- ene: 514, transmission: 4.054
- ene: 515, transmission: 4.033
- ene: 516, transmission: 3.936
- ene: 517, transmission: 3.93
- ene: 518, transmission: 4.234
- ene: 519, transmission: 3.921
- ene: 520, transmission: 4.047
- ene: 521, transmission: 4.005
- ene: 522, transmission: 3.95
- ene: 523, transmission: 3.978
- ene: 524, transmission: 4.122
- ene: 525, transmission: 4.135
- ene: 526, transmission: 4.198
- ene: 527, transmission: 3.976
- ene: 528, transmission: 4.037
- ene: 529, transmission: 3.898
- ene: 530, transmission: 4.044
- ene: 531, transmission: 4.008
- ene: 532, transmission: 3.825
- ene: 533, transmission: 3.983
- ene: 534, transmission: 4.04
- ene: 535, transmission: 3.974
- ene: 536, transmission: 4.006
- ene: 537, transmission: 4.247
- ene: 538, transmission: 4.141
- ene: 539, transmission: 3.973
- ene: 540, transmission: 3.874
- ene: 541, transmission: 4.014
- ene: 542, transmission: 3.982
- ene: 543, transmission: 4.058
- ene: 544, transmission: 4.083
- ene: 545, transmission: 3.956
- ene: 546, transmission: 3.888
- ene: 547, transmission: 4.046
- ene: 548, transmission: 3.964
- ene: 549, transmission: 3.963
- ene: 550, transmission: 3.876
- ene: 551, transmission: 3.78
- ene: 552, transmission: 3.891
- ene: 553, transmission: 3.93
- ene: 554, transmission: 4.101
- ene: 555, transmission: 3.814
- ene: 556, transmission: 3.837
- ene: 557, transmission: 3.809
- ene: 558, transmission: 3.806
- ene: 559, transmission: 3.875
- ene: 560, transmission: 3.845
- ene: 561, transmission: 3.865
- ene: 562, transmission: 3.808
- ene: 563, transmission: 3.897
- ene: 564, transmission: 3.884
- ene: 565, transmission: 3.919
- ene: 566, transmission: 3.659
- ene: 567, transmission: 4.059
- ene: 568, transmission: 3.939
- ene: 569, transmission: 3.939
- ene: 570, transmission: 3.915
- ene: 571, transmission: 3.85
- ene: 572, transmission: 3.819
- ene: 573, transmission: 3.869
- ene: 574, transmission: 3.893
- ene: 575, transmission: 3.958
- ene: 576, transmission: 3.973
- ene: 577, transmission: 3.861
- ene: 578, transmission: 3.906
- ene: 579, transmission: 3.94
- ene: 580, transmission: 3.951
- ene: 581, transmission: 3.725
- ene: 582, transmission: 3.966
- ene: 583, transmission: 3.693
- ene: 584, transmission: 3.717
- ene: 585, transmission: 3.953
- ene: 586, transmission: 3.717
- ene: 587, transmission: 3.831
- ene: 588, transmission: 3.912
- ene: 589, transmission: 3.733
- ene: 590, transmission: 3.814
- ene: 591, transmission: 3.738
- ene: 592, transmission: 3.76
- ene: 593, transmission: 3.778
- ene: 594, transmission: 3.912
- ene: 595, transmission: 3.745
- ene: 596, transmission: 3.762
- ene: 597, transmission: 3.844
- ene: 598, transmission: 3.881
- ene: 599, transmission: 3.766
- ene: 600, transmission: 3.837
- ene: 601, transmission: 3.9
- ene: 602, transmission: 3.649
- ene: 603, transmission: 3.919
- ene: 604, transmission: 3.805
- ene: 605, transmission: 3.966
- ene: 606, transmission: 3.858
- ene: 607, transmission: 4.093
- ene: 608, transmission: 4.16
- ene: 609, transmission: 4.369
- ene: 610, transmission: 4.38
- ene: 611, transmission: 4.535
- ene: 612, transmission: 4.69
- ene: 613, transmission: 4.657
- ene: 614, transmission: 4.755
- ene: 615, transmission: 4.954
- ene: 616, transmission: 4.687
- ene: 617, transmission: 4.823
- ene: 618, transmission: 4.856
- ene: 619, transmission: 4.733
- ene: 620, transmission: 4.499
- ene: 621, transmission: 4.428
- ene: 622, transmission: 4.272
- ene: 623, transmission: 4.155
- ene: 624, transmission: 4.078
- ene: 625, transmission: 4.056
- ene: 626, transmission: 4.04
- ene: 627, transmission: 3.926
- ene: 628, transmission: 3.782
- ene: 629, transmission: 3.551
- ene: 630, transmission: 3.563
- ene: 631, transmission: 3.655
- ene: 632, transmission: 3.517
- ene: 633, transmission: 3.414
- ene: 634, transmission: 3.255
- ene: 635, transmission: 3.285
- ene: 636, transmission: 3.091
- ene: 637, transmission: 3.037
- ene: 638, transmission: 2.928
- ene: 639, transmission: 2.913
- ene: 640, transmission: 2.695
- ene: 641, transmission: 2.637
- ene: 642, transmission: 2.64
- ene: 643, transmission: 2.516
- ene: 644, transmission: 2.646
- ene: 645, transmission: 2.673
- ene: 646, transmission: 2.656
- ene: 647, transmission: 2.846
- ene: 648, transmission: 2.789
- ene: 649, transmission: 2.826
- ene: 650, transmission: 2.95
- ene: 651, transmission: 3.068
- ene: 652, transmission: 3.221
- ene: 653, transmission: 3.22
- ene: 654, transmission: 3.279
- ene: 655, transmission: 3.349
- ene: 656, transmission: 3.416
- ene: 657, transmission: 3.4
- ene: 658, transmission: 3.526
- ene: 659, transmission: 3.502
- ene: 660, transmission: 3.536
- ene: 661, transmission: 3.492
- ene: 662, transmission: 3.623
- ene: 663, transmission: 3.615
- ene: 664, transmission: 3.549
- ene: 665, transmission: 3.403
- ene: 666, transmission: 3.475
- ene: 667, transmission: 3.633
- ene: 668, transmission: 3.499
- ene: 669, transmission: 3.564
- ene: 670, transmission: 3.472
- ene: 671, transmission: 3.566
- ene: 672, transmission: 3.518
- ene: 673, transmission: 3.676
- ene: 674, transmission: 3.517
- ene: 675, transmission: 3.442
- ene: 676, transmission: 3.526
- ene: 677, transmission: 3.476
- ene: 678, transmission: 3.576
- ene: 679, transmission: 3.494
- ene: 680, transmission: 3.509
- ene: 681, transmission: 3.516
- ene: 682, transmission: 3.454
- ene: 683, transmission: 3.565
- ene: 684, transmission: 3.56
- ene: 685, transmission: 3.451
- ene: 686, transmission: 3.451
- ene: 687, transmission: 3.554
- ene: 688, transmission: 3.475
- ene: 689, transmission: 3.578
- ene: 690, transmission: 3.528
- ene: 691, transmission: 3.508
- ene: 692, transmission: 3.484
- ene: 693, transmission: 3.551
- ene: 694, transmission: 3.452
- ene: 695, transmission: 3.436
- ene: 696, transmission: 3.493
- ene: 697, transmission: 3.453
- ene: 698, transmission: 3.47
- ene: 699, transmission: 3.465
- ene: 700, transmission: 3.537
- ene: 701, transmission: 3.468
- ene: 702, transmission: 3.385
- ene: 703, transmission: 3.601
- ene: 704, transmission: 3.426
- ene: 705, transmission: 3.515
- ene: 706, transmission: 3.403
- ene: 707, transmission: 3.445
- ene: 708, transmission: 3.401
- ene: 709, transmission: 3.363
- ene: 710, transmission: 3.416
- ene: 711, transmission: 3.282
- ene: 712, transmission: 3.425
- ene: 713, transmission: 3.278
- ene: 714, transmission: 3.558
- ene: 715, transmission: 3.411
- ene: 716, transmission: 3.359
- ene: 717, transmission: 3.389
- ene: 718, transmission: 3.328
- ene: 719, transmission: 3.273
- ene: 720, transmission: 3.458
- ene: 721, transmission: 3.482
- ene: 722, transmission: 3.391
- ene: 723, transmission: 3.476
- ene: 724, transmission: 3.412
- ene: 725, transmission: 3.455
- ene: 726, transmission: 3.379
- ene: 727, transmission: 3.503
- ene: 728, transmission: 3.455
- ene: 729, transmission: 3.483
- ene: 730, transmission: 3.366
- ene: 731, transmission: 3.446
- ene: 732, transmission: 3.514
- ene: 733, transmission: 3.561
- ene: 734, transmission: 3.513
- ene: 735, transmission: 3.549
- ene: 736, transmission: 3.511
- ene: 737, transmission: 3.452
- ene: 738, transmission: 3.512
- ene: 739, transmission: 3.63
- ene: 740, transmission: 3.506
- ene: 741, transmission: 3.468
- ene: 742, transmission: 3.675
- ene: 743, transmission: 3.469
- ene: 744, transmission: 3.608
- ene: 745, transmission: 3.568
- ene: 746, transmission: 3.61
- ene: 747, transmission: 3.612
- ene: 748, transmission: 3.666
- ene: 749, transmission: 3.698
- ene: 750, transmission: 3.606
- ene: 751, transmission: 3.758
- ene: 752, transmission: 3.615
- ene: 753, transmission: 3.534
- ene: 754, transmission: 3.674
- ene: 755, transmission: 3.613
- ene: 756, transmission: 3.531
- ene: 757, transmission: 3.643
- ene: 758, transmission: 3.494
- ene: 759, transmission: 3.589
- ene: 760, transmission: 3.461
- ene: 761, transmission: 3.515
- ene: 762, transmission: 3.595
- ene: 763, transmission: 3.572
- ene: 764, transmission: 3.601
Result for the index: -0.135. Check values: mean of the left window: 3.88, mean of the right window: 3.47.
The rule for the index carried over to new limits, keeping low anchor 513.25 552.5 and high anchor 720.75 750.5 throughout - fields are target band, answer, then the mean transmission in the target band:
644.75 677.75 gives 0.11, 3.35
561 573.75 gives 0.01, 3.88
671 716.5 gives 0.04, 3.48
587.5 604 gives 0.01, 3.81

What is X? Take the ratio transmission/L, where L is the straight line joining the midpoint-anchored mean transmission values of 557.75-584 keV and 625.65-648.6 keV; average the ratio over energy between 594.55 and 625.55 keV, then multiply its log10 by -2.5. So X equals -0.230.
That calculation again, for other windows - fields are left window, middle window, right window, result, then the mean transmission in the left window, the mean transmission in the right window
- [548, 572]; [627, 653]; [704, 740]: 0.19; 3.88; 3.44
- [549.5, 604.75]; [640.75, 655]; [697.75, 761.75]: 0.27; 3.85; 3.5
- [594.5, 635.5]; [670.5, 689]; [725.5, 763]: 0.09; 4.08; 3.55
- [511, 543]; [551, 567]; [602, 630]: 0.07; 4.02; 4.27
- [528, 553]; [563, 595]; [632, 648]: -0.09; 3.98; 2.9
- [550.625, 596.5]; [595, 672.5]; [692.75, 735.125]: 0.01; 3.86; 3.44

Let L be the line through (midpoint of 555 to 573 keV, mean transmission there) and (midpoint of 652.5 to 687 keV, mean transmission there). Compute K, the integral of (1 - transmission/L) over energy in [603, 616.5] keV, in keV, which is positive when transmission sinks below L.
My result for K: -2.4 keV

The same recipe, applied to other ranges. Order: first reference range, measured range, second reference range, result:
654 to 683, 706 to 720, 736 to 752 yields 0.68 keV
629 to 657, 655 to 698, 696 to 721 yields -3.55 keV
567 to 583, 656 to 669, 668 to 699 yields 0.24 keV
